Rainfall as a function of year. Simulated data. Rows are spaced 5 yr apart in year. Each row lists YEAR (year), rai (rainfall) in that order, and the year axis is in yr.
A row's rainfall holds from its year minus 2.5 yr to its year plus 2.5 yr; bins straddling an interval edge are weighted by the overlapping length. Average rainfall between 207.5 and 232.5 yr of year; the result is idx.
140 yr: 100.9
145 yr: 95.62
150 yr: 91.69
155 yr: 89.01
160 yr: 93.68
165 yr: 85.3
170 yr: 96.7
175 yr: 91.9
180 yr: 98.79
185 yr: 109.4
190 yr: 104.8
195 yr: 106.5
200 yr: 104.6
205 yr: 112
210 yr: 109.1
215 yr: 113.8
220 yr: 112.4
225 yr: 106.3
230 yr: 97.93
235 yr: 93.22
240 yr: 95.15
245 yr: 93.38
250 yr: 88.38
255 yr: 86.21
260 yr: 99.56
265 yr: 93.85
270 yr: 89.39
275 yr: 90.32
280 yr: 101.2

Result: 108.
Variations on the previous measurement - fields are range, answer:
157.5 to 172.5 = 91.9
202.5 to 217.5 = 112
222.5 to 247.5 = 97.2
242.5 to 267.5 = 92.3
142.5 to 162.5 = 92.5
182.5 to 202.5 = 106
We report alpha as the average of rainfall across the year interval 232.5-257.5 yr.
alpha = 91.3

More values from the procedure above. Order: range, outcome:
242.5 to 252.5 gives 90.9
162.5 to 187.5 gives 96.4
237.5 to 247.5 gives 94.3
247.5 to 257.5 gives 87.3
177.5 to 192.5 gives 104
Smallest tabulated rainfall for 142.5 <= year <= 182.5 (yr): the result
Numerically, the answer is 85.3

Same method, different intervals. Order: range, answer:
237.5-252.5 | 88.38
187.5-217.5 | 104.6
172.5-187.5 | 91.9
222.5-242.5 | 93.22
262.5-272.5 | 89.39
